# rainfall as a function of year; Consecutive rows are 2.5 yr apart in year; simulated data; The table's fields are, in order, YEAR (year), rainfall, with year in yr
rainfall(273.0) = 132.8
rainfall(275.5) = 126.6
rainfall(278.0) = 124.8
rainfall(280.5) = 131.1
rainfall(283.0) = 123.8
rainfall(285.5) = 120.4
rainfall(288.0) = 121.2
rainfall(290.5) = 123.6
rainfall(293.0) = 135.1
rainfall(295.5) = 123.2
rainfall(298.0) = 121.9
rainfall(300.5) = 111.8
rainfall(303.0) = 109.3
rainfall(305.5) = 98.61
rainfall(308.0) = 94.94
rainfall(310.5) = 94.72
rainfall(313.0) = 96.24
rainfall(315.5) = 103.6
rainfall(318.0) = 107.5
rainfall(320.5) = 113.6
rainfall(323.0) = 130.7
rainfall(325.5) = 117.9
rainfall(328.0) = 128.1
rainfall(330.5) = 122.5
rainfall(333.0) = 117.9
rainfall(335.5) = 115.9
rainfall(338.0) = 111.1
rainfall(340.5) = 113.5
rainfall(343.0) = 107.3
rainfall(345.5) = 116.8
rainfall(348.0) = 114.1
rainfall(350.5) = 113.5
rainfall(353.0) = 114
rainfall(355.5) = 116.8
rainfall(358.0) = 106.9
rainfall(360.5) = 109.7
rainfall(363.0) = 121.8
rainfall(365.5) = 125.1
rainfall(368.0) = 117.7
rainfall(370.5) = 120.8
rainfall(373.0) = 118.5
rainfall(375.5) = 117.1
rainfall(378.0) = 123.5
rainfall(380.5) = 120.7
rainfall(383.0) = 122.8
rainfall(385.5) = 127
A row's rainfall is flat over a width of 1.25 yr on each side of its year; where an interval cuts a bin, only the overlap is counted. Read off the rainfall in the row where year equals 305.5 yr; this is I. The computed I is 98.61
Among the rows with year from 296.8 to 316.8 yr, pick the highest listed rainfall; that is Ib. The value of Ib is 121.9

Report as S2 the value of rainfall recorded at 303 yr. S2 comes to 109.3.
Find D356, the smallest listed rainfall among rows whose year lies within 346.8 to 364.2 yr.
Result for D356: 106.9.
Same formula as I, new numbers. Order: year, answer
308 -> 94.94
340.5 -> 113.5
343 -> 107.3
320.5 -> 113.6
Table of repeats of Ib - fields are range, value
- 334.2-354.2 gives 116.8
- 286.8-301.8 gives 135.1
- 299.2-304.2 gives 111.8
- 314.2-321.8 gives 113.6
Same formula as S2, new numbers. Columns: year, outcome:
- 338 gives 111.1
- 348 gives 114.1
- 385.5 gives 127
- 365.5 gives 125.1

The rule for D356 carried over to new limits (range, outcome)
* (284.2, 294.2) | 120.4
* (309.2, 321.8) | 94.72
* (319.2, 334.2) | 113.6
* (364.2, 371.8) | 117.7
